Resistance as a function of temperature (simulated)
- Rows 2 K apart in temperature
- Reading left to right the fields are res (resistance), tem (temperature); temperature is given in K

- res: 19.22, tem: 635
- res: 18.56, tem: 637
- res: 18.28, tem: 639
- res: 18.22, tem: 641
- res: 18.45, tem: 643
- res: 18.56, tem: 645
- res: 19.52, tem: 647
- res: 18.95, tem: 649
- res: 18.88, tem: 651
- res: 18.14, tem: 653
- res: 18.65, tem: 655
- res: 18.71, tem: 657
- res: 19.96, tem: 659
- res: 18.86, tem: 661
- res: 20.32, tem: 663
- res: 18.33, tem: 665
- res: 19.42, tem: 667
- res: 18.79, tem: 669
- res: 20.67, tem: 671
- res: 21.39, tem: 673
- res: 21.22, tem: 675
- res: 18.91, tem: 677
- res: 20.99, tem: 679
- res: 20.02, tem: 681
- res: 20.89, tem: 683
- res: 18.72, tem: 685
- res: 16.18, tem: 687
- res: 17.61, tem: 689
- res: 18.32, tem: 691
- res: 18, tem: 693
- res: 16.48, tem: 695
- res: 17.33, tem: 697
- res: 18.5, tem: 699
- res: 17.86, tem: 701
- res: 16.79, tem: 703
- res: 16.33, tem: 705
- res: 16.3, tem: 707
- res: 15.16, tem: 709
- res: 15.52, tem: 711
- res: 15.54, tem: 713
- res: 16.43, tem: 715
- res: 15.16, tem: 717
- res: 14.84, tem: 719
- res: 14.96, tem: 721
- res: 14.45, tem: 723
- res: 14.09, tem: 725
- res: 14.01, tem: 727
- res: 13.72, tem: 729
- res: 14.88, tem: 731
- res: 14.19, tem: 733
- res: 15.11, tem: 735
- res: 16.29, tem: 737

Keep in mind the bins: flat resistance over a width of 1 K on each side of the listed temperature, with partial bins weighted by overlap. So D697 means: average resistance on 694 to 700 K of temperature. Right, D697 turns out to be 17.4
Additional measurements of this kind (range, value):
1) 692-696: 17.2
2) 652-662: 18.9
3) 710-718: 15.7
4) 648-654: 18.7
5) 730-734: 14.5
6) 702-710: 16.1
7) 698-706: 17.4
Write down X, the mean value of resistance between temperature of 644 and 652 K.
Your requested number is 19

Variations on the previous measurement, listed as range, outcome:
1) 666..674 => 20.1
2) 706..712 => 15.7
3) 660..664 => 19.6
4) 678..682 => 20.5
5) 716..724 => 14.9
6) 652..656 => 18.4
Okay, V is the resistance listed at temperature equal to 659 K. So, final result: 19.96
